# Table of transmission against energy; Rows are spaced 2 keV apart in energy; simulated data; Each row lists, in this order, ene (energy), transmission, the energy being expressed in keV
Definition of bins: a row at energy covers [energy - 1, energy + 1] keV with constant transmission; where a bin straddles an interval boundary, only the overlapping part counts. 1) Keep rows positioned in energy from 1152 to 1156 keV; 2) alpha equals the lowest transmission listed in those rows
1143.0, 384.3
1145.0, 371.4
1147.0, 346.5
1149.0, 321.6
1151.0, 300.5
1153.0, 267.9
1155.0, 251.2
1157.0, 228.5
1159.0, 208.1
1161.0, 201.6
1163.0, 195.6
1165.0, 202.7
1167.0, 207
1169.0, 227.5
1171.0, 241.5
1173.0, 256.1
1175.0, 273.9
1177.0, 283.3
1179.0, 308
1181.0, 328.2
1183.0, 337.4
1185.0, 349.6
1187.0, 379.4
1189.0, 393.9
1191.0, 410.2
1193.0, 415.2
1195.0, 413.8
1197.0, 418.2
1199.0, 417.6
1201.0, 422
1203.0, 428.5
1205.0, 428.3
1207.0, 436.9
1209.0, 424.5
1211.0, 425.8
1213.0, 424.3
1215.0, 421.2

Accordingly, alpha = 251.2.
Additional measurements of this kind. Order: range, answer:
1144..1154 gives 267.9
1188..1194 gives 393.9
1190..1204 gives 410.2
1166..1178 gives 207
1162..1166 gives 195.6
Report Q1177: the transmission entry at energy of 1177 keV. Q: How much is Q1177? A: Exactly 283.3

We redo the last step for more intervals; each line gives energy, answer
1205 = 428.3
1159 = 208.1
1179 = 308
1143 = 384.3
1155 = 251.2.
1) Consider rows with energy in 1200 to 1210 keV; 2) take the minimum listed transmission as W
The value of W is 422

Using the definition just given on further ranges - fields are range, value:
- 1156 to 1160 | 208.1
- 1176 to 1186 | 283.3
